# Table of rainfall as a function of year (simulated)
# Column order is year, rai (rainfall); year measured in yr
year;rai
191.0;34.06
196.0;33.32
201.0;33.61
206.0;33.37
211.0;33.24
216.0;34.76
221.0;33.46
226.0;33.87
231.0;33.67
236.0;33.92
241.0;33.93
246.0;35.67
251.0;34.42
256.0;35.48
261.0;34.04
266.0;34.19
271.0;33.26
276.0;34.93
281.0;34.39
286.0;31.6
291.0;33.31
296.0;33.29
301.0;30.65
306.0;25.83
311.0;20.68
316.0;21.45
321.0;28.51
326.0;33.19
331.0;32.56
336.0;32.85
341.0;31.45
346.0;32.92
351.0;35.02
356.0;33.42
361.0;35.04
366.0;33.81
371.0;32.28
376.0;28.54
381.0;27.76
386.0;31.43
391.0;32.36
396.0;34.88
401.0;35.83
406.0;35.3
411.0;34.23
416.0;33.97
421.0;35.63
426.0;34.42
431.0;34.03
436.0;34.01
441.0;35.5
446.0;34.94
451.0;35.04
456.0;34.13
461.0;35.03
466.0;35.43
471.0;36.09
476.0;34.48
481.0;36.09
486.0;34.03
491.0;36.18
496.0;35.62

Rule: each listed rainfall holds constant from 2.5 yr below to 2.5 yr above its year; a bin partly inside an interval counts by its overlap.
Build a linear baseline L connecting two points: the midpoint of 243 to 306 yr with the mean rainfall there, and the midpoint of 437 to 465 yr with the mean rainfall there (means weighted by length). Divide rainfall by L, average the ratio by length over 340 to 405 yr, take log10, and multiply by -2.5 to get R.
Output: 0.05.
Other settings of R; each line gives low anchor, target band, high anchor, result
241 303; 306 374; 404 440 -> 0.11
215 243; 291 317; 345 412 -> 0.22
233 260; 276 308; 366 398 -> 0.06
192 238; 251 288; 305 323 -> -0.20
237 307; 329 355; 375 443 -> 0.01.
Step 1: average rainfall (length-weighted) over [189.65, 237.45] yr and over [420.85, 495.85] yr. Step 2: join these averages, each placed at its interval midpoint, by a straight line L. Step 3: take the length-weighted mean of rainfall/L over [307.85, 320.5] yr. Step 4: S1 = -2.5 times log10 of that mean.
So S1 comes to 0.46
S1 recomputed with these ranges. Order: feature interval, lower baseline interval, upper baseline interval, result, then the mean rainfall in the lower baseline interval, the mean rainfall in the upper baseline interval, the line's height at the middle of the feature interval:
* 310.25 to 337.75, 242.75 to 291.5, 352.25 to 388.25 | 0.153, 34.2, 31.9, 32.9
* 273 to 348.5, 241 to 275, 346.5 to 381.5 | 0.102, 34.5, 32.6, 33.5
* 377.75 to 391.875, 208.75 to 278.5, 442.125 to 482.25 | 0.154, 34.2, 35.1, 34.8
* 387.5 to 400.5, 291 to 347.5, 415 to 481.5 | -0.038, 29.5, 34.9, 32.6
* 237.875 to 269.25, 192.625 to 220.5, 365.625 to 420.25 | -0.036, 33.7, 32.8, 33.4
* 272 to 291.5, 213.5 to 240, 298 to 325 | -0.167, 33.9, 26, 28.8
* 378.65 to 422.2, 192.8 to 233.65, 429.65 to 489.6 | 0.038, 33.7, 34.9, 34.6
